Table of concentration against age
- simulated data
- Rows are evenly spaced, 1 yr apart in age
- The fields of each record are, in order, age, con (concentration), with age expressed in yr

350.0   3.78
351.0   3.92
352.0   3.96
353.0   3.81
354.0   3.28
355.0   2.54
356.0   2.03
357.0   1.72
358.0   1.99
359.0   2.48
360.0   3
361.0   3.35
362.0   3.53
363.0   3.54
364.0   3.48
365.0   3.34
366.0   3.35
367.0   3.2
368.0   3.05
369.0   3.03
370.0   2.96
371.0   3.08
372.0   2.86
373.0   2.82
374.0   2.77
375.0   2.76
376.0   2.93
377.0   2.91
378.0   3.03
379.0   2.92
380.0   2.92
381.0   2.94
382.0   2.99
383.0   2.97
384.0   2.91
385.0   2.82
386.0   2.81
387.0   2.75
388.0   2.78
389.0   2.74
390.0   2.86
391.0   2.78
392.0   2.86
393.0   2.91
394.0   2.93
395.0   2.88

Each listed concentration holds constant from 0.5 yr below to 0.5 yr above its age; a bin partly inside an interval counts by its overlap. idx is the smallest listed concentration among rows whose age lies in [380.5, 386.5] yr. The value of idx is 2.81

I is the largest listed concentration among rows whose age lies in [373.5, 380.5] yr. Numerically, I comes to 3.03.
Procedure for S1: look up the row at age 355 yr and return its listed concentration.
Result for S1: 2.54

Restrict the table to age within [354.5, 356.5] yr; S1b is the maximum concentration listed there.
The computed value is 2.54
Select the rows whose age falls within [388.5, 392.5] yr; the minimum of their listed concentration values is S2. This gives 2.74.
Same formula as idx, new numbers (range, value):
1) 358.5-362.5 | 2.48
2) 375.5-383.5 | 2.91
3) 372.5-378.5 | 2.76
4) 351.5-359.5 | 1.72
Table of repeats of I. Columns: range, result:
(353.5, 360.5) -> 3.28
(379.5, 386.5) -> 2.99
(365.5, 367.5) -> 3.35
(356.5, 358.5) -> 1.99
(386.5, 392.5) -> 2.86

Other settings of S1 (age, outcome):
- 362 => 3.53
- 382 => 2.99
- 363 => 3.54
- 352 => 3.96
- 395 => 2.88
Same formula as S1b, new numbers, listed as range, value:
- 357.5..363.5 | 3.54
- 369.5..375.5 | 3.08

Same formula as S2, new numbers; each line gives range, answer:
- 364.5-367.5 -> 3.2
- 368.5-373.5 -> 2.82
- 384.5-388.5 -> 2.75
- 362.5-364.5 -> 3.48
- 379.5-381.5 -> 2.92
